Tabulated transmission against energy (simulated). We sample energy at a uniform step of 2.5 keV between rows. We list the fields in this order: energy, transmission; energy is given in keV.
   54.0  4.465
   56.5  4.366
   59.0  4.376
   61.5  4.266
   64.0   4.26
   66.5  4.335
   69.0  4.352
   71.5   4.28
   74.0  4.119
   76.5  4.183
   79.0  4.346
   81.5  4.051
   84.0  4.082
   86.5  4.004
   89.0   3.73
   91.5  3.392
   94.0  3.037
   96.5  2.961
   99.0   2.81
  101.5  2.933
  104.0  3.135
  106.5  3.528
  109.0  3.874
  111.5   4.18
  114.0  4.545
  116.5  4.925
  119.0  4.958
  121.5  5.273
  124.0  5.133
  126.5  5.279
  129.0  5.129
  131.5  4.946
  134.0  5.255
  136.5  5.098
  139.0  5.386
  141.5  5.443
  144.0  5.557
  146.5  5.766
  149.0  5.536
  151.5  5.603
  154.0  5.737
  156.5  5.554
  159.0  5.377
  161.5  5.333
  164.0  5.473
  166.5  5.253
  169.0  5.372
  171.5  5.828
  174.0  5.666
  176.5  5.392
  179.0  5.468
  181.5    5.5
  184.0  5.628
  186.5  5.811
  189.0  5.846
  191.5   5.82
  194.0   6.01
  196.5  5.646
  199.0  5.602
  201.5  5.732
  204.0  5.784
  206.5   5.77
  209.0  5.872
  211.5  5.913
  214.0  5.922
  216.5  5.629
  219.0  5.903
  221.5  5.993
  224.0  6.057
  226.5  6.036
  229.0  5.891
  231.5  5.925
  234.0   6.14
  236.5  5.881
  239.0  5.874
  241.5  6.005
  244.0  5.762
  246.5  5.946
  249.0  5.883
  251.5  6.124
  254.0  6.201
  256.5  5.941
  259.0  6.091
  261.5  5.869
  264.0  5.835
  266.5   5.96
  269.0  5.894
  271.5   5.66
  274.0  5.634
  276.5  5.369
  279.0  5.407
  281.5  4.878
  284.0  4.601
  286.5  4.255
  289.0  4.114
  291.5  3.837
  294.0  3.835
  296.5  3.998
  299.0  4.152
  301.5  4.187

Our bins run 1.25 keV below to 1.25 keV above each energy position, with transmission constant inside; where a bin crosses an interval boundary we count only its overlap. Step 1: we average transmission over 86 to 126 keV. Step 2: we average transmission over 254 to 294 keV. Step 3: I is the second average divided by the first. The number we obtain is 1.34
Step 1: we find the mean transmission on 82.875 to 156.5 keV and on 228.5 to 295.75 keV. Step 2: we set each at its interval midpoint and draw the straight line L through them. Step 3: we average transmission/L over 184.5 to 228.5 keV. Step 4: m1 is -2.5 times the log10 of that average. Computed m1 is -0.14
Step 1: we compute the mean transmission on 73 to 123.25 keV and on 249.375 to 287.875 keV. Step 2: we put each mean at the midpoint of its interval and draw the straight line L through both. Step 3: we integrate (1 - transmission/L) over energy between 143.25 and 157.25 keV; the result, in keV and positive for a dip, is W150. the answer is -3.8 keV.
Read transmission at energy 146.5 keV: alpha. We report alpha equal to 5.766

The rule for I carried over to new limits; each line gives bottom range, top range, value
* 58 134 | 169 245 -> 1.39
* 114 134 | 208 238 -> 1.17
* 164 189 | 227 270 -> 1.07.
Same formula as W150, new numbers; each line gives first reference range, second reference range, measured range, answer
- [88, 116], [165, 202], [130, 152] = -4.2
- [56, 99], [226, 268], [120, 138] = -2.3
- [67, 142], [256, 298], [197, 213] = -3.4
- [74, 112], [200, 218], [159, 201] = -2.8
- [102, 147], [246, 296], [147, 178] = -3.6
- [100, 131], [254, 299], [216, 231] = -3.2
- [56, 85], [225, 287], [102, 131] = 0.7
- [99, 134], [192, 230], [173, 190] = -0.7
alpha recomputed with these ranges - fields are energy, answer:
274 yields 5.634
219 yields 5.903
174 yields 5.666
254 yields 6.201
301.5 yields 4.187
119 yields 4.958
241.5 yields 6.005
